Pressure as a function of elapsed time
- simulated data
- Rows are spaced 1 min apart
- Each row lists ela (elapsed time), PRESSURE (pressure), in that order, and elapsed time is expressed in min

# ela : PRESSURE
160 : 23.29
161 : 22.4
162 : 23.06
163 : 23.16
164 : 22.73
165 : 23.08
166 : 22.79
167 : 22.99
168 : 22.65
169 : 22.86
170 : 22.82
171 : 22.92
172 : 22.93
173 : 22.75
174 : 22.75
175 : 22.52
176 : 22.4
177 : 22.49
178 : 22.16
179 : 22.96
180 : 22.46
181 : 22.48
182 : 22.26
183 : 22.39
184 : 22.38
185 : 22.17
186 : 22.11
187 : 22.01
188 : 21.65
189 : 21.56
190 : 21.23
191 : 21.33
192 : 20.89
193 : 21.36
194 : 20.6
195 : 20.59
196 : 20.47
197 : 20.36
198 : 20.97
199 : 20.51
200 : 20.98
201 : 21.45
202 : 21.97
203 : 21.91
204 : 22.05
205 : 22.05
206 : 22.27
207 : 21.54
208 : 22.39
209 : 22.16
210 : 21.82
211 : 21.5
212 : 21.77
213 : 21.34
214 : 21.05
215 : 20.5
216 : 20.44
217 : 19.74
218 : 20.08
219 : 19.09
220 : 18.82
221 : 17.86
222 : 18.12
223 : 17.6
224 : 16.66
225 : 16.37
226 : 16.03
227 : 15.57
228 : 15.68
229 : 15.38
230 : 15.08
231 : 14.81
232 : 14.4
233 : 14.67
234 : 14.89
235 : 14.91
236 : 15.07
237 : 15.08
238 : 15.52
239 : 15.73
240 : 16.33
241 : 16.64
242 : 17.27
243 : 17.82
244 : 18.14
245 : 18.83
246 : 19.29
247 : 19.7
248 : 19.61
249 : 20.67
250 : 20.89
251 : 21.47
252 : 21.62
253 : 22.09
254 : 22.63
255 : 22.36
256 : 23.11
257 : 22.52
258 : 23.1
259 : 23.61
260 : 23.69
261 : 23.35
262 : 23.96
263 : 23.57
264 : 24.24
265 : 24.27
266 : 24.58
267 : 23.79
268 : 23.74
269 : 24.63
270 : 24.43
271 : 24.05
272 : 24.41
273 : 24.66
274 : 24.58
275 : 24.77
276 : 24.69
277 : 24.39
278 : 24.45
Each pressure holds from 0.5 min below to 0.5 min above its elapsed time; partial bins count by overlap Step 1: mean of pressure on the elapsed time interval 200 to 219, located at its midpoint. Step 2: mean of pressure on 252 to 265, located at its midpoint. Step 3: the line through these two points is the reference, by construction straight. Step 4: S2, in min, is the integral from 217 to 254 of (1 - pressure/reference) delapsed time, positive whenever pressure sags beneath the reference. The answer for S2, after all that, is 7.95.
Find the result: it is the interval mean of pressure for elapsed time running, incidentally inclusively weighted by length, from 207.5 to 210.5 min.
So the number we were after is 22.1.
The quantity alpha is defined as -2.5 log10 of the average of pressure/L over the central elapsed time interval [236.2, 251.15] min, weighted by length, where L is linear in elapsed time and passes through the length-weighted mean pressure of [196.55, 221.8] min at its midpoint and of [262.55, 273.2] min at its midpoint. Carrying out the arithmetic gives 0.26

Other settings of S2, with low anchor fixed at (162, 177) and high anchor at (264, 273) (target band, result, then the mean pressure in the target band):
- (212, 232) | 4.8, 17.9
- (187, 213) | 2.0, 21.4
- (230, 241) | 4.0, 15.2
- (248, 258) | 0.9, 21.9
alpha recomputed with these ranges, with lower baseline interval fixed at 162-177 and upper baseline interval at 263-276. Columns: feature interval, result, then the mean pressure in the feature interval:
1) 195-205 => 0.10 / 21.2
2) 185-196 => 0.09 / 21.3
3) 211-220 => 0.15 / 20.5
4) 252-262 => 0.06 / 22.9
